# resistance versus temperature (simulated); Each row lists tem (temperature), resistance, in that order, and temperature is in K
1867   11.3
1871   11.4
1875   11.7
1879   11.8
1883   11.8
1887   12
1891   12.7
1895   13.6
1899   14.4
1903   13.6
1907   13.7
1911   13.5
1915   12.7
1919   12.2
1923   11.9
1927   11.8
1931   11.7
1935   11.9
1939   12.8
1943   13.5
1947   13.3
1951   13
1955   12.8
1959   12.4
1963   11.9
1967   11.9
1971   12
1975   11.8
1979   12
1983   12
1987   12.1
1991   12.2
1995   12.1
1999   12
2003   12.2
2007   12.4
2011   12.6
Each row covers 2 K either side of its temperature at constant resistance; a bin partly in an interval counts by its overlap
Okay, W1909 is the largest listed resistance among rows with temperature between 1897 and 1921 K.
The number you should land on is 14.4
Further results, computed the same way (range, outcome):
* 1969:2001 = 12.2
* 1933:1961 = 13.5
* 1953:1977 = 12.8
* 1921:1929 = 11.9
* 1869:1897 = 13.6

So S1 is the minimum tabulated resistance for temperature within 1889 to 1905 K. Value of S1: 12.7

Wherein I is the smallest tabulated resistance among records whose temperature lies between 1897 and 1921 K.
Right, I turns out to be 12.2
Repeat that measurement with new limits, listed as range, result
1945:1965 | 11.9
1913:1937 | 11.7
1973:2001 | 11.8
